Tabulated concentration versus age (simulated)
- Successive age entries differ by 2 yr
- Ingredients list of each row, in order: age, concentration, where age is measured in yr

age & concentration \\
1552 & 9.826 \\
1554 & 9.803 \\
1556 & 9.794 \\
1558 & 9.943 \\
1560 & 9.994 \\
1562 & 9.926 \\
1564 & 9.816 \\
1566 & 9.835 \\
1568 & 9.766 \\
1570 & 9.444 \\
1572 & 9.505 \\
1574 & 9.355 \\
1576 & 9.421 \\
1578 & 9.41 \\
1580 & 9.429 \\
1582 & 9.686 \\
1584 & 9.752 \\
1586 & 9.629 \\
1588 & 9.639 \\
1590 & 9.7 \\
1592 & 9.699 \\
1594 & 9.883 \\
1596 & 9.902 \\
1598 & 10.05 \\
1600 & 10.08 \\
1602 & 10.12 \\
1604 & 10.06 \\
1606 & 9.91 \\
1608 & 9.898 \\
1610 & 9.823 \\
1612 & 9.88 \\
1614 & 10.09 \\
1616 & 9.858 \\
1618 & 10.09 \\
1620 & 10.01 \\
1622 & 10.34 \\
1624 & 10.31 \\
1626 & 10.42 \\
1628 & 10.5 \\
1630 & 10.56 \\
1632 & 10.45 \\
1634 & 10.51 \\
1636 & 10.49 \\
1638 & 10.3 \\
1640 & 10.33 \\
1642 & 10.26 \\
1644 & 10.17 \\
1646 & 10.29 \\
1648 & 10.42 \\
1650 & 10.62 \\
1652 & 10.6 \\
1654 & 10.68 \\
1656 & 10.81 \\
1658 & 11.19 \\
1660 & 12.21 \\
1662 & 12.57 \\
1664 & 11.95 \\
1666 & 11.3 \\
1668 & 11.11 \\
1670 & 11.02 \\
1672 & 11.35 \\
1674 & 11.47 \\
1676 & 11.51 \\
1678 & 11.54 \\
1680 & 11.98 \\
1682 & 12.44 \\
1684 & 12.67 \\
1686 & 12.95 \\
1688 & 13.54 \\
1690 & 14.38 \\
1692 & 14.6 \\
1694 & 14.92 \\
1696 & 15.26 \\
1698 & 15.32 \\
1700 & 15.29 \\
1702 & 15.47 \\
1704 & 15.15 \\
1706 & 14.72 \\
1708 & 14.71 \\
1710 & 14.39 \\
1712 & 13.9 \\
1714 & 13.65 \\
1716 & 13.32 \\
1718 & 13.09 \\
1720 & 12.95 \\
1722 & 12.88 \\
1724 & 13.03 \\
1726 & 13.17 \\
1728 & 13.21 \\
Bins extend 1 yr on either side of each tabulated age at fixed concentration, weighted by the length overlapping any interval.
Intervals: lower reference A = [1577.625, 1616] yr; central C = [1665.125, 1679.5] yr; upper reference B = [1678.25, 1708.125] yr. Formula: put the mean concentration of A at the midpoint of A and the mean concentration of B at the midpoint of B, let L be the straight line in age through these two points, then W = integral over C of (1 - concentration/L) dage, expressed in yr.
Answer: 2.0 yr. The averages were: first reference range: 9.83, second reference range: 14.1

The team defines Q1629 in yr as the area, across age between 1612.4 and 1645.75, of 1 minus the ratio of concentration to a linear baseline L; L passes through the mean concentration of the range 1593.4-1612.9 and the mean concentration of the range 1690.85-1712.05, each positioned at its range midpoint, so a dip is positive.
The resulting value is 2.9 yr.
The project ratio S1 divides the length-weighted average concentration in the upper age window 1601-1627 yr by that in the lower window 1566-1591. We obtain 1.1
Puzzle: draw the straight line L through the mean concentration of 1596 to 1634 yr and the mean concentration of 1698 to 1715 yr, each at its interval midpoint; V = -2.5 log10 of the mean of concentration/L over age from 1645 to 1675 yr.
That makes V 0.112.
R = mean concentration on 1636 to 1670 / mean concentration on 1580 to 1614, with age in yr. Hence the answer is 1.1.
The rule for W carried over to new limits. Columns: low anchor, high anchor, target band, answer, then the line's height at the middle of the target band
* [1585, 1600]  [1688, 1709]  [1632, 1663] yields 4.25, 12.5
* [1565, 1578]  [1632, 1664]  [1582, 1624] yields 0.55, 10.1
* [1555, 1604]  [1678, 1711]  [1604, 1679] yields 8.96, 12.1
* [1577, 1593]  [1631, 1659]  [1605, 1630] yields -0.03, 10.1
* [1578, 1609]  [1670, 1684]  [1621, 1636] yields 0.25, 10.6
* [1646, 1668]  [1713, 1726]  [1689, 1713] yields -4.35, 12.6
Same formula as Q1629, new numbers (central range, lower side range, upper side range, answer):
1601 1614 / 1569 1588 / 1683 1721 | 0.81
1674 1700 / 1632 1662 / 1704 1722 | -1.61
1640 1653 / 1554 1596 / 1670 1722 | 1.72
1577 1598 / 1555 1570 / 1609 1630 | 0.60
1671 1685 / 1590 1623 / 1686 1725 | 1.27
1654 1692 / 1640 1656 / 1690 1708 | 1.93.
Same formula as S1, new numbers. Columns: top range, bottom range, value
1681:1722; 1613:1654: 1.36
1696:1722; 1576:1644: 1.43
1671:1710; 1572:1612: 1.40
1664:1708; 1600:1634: 1.30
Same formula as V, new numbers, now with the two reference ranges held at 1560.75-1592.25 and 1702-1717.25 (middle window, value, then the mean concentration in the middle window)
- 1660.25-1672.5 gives 0.106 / 11.6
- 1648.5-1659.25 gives 0.147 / 10.8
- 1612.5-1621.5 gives 0.106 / 10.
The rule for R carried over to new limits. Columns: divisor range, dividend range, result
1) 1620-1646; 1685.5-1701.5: 1.41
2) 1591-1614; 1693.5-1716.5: 1.48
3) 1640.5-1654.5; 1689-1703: 1.44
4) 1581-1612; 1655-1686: 1.19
